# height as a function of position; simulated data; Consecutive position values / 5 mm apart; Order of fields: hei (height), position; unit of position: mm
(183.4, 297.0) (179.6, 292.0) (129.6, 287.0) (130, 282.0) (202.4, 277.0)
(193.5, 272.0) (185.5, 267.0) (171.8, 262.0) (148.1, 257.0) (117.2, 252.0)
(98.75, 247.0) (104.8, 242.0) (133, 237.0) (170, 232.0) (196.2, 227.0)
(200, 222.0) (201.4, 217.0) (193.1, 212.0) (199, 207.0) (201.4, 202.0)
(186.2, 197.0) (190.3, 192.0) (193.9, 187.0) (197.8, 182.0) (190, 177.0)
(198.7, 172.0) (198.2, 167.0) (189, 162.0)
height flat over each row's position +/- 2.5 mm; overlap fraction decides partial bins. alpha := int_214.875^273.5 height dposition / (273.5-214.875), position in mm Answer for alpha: 159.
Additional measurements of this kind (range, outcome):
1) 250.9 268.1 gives 156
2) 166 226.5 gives 196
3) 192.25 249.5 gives 172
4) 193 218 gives 196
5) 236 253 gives 111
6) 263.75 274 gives 188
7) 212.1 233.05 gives 194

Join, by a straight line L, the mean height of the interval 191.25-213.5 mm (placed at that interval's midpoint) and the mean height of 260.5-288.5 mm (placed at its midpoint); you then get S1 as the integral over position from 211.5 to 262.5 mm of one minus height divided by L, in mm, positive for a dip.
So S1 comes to 7.69 mm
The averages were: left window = 194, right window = 170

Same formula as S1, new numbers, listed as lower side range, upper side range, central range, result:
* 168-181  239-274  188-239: -4.91 mm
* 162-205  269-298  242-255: 5.05 mm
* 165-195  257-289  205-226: -1.58 mm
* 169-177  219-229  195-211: 0.14 mm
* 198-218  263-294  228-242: 2.94 mm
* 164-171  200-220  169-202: 0.76 mm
